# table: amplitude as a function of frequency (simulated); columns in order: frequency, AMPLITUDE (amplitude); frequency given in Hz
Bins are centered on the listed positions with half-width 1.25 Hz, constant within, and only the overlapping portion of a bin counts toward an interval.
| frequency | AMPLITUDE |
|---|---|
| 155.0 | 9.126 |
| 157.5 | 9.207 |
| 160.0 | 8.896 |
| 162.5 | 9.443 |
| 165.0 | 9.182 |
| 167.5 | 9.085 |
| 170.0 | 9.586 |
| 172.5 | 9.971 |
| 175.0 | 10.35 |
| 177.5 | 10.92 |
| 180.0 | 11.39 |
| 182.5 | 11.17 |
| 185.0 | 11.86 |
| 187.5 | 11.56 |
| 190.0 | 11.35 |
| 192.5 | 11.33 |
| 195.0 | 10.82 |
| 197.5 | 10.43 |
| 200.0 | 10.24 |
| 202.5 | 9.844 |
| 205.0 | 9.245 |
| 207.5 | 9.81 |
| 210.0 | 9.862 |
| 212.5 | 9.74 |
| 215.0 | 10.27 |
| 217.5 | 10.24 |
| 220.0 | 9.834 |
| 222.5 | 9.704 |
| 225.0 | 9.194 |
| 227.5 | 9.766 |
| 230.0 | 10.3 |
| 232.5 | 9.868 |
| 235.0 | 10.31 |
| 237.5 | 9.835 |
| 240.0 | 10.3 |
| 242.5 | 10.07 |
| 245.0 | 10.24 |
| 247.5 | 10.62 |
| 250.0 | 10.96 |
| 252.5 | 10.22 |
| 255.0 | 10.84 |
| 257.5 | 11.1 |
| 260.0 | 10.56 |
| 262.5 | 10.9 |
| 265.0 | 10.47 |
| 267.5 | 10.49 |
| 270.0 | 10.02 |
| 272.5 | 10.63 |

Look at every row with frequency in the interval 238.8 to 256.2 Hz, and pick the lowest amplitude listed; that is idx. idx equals 10.07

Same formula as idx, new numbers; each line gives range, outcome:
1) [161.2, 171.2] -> 9.085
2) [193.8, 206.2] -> 9.245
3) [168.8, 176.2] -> 9.586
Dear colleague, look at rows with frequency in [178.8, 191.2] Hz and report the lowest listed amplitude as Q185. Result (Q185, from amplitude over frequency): 11.17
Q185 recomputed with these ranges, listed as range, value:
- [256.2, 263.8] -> 10.56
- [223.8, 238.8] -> 9.194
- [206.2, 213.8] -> 9.74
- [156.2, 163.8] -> 8.896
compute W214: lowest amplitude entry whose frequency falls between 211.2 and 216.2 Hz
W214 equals 9.74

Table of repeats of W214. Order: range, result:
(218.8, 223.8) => 9.704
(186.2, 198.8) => 10.43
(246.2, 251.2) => 10.62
